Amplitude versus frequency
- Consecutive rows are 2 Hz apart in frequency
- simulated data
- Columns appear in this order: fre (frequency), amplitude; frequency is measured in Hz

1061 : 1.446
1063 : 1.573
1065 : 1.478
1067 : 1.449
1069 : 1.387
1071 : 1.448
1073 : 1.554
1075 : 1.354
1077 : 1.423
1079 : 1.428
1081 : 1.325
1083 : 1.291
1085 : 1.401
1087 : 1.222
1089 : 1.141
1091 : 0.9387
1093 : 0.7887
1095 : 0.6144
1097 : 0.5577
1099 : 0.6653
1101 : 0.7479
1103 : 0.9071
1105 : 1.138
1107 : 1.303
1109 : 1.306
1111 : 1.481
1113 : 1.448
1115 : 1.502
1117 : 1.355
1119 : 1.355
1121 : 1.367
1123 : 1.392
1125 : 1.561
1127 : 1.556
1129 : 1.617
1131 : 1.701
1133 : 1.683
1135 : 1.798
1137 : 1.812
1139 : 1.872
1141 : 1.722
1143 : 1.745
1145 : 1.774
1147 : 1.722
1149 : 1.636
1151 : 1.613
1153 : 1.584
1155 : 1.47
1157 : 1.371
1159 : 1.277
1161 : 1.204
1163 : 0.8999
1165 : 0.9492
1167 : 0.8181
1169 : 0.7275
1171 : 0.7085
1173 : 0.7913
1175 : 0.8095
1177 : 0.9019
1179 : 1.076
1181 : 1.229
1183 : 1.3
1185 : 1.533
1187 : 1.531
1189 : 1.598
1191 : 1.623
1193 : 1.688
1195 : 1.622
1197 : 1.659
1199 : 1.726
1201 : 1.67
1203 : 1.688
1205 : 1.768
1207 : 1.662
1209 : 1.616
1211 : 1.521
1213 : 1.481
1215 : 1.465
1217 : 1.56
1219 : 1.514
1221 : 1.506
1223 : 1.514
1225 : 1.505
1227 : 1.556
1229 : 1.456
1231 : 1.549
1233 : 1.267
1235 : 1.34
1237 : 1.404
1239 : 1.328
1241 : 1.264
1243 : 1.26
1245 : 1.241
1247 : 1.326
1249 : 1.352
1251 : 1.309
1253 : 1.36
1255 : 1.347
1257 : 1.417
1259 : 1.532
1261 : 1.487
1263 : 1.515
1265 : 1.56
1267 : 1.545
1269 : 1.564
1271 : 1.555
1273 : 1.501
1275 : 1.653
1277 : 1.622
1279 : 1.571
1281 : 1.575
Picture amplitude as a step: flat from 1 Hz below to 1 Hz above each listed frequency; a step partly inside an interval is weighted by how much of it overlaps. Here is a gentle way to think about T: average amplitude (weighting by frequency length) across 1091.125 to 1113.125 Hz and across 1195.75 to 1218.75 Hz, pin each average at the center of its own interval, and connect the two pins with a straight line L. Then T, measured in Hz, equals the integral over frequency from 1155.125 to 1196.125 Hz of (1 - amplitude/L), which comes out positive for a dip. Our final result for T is 6.9 Hz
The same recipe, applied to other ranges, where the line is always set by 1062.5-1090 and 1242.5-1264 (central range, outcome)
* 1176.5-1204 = -2.3 Hz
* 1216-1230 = -1.4 Hz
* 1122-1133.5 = -1.6 Hz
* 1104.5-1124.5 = 0.2 Hz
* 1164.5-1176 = 4.9 Hz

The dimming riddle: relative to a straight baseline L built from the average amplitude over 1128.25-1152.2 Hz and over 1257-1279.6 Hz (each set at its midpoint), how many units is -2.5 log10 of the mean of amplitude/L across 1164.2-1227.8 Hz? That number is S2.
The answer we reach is 0.19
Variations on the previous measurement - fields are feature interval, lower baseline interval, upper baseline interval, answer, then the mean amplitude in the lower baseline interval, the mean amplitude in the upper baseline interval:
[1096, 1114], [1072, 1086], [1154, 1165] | 0.249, 1.4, 1.22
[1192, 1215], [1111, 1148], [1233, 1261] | -0.137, 1.61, 1.35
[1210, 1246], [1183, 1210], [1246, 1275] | 0.088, 1.63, 1.46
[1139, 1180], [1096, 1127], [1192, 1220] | 0.122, 1.22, 1.62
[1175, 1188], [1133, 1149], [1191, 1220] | 0.335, 1.76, 1.62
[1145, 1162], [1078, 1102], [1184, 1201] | -0.086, 1.01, 1.63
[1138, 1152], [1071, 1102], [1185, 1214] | -0.246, 1.11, 1.63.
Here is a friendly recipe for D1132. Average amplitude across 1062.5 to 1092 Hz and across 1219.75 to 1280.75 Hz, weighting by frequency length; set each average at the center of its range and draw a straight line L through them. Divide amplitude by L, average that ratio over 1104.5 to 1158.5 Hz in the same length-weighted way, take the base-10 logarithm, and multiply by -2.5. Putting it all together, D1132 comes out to -0.12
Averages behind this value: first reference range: 1.36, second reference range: 1.45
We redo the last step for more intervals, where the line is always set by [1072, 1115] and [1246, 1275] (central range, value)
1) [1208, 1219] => -0.11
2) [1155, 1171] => 0.22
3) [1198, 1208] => -0.25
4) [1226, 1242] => 0.01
